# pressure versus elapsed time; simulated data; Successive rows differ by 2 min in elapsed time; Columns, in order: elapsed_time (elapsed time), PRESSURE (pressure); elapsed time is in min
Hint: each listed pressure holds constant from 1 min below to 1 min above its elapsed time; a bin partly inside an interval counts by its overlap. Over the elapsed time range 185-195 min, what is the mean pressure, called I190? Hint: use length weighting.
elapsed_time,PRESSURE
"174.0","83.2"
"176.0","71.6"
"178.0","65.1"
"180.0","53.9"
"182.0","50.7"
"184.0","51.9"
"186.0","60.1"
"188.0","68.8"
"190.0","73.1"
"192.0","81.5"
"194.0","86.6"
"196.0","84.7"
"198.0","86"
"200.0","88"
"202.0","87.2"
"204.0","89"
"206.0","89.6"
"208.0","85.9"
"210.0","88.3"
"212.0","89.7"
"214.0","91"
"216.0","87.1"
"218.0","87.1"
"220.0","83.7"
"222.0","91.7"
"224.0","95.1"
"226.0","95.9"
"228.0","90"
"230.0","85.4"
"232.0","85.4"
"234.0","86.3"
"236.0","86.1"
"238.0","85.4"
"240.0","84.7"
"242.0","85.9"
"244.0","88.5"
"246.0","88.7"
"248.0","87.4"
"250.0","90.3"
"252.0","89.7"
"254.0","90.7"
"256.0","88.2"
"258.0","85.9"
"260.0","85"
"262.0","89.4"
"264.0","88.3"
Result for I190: 74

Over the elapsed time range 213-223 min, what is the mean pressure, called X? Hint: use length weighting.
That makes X 88.1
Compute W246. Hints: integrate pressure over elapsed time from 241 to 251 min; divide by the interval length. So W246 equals 88.2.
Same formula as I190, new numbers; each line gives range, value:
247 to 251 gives 88.8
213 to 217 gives 89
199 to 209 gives 87.9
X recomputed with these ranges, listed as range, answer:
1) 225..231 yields 90.4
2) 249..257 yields 89.7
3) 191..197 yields 84.3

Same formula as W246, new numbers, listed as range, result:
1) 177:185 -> 55.4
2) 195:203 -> 86.5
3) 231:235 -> 85.8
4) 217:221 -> 85.4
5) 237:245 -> 86.1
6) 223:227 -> 95.5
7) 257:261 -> 85.5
